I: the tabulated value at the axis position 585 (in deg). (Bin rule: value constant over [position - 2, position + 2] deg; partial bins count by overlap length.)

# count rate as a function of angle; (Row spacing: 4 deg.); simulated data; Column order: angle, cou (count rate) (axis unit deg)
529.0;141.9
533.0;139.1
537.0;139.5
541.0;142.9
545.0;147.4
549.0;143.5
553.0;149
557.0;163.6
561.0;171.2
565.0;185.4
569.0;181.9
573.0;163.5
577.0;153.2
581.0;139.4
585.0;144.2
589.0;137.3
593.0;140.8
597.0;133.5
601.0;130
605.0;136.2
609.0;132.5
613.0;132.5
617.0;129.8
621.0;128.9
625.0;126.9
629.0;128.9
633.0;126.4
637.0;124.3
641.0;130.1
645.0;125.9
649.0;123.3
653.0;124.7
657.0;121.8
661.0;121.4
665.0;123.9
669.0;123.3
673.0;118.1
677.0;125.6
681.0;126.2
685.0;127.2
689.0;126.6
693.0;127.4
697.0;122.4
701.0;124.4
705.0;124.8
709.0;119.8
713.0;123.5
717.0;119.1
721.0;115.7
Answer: 144.2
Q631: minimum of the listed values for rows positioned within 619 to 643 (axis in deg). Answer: 124.3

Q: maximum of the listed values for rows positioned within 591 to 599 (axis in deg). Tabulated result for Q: 140.8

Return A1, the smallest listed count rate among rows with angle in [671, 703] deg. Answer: 118.1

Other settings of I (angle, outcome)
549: 143.5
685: 127.2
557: 163.6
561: 171.2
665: 123.9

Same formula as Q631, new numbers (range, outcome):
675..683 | 125.6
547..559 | 143.5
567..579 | 153.2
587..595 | 137.3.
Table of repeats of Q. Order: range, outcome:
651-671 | 124.7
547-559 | 163.6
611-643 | 132.5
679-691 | 127.2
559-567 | 185.4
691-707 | 127.4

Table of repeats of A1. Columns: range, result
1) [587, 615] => 130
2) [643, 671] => 121.4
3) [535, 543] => 139.5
